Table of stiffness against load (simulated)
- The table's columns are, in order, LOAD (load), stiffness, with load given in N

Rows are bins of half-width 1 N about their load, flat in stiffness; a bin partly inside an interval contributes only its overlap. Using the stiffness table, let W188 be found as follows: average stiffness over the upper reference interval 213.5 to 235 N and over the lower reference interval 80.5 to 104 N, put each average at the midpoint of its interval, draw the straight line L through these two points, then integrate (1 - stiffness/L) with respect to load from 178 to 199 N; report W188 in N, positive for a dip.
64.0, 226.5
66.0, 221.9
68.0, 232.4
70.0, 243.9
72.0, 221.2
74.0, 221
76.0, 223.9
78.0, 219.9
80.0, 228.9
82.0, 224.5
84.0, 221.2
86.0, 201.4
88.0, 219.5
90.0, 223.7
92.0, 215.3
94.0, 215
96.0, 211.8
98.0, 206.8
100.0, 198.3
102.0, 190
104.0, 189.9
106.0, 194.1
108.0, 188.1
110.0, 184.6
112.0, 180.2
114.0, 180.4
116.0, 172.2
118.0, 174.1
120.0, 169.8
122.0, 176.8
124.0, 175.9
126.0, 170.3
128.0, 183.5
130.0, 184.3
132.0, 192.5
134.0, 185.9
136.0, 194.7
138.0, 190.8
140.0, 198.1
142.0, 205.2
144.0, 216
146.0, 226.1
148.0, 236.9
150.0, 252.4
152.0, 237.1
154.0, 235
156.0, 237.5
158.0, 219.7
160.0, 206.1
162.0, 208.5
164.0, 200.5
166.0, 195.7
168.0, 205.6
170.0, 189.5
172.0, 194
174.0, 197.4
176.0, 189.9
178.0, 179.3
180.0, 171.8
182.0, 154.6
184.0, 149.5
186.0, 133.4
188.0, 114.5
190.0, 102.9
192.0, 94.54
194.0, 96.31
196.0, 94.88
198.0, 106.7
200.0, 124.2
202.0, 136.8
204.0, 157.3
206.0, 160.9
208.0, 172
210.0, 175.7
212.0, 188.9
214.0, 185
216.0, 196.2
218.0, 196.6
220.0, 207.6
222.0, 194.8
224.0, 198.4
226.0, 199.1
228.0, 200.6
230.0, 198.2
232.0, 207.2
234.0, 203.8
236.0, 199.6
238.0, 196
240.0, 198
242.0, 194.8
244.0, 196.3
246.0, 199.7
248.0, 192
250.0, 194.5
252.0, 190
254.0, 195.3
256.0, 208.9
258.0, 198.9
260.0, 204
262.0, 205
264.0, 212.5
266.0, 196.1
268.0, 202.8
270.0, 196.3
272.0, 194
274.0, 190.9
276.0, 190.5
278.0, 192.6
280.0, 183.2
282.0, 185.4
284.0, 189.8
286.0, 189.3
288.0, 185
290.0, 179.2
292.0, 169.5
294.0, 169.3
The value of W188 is 8.07 N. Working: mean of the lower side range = 211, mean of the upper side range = 199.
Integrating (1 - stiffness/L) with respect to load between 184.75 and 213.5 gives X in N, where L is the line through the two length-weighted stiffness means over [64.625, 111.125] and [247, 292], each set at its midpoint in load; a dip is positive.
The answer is 9.6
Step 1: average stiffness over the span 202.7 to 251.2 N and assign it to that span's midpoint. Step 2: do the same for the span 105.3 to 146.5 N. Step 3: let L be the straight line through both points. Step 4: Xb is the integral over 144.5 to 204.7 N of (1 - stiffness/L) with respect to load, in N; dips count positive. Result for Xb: 4.4 N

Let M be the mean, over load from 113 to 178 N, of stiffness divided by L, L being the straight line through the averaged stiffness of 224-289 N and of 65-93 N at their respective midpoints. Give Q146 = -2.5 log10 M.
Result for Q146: 0.07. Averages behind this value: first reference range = 223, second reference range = 197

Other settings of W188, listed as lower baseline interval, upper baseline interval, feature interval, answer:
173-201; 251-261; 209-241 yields -4.8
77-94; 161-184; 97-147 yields 4.0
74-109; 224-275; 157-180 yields 0.8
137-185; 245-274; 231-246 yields 0.1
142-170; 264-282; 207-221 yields 1.2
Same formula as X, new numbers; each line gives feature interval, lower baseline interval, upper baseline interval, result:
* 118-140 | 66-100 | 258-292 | 3.2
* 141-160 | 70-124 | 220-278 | -2.6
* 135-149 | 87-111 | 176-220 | -2.3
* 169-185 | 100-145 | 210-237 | 1.2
